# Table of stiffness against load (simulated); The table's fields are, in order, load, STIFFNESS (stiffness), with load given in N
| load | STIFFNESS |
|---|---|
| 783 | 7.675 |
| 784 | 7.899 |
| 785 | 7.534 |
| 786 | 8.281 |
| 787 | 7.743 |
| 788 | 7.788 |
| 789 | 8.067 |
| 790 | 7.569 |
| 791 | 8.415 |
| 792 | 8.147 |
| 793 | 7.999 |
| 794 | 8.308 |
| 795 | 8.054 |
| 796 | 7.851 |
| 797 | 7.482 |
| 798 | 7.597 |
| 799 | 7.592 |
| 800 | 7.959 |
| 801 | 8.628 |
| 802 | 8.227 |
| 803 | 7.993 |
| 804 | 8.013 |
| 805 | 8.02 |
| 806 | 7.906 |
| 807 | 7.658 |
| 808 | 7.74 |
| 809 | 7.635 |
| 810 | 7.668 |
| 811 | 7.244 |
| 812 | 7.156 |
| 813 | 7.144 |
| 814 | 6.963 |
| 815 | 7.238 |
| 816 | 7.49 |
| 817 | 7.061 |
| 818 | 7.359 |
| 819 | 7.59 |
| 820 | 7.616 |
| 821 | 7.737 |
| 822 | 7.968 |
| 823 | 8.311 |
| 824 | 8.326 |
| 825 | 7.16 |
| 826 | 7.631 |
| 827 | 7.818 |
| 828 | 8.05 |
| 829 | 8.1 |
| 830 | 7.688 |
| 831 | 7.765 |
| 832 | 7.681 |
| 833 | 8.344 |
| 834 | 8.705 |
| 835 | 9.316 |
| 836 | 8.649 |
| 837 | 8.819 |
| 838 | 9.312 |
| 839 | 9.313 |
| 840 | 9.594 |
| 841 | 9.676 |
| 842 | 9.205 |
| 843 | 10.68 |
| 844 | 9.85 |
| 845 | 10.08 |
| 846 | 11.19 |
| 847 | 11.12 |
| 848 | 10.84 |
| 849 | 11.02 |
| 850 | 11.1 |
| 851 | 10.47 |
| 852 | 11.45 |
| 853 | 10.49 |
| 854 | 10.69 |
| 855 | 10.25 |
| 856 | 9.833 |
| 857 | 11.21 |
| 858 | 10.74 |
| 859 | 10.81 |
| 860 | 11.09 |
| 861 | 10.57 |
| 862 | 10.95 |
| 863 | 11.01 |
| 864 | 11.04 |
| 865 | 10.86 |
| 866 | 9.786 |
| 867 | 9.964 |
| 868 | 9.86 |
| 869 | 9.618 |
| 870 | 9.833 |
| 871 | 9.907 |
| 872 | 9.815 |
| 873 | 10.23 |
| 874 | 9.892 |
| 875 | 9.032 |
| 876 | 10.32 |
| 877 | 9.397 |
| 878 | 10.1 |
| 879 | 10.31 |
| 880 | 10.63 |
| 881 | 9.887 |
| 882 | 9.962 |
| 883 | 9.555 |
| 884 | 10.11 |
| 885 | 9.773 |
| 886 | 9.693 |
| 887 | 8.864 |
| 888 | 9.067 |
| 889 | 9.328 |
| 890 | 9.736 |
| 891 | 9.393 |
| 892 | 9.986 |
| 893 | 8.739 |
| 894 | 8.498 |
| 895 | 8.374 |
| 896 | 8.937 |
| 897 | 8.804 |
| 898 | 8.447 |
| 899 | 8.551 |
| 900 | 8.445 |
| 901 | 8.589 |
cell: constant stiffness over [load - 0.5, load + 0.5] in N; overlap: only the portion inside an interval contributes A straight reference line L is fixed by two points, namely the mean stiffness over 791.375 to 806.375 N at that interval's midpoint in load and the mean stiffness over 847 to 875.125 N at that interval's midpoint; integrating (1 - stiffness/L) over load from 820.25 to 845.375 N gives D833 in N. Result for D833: 2.0 N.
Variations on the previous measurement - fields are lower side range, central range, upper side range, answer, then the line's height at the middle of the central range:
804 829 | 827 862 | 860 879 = -3.19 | 8.96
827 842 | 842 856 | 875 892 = -2.60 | 8.96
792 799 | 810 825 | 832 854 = 2.25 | 8.83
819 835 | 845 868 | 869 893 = -4.60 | 8.94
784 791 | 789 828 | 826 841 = 1.97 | 8.17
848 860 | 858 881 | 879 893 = 0.01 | 10.2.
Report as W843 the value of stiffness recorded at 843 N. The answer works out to 10.68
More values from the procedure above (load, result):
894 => 8.498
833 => 8.344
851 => 10.47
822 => 7.968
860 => 11.09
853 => 10.49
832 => 7.681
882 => 9.962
